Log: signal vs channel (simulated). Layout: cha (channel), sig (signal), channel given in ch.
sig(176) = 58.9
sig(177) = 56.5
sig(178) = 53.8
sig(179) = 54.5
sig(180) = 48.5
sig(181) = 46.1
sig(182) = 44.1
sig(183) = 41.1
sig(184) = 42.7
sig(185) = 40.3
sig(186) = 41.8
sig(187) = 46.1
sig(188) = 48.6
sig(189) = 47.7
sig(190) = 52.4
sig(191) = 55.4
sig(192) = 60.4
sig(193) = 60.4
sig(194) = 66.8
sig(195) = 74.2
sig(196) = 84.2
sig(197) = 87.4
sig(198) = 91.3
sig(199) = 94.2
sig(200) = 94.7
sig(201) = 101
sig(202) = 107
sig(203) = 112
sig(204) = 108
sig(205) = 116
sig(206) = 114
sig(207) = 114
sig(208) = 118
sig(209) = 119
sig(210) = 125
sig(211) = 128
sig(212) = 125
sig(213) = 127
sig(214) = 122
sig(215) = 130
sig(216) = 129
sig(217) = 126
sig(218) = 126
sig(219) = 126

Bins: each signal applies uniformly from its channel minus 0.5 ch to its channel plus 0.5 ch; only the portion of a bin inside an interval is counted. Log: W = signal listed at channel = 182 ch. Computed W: 44.1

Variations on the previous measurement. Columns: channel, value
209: 119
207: 114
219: 126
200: 94.7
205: 116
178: 53.8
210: 125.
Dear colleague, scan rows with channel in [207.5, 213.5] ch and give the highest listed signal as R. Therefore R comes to 128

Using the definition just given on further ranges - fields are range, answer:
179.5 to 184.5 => 48.5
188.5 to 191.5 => 55.4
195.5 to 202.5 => 107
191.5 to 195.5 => 74.2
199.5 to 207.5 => 116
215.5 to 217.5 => 129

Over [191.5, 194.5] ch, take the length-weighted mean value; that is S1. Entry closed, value 62.5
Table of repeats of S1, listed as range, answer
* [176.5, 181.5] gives 51.9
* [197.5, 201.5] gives 95.3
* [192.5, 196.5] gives 71.4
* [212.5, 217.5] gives 127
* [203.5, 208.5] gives 114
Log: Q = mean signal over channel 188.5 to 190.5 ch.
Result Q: 50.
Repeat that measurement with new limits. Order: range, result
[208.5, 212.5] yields 124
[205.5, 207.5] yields 114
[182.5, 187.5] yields 42.4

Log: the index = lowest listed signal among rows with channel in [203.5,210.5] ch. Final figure 108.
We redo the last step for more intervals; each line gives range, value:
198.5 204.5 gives 94.2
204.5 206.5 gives 114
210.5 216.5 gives 122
